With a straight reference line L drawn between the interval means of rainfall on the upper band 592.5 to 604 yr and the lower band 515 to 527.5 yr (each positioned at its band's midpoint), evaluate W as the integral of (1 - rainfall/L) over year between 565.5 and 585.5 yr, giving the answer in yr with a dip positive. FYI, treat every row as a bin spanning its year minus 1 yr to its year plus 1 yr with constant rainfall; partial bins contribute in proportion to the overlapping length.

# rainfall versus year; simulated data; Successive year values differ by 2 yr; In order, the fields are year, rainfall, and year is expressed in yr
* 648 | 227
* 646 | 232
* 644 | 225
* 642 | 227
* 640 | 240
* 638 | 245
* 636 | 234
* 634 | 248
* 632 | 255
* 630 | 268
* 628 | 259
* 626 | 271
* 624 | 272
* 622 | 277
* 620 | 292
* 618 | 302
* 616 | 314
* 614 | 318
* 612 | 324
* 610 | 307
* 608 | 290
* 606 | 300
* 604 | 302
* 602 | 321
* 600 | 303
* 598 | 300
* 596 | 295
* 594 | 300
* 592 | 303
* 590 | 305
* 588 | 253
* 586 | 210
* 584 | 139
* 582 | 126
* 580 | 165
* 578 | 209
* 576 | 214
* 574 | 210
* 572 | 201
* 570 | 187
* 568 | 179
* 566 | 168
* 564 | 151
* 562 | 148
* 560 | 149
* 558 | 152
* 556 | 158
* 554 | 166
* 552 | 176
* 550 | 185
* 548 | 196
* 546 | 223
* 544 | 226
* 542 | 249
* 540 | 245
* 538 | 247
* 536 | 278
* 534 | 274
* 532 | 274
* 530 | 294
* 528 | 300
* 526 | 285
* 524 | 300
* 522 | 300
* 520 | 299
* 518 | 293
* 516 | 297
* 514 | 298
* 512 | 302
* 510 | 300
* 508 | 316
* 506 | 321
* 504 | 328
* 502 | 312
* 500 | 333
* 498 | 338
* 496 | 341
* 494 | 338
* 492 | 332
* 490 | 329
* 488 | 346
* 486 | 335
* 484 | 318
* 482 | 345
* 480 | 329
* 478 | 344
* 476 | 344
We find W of 8.0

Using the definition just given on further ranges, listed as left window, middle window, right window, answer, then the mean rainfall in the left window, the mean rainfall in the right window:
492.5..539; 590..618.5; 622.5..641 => -4.2 yr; 303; 255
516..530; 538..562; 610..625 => 8.4 yr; 296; 300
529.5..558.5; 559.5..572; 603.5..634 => 3.9 yr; 223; 288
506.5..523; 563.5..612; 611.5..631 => 8.4 yr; 301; 289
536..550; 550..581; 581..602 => 8.6 yr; 231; 257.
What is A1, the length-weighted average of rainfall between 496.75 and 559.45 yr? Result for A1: 266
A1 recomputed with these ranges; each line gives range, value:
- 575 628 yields 269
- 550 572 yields 166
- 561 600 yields 216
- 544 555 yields 193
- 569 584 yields 184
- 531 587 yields 197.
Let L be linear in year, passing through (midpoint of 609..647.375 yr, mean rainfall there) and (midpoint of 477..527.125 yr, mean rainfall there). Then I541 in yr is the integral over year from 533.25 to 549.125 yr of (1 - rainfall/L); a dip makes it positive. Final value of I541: 3.3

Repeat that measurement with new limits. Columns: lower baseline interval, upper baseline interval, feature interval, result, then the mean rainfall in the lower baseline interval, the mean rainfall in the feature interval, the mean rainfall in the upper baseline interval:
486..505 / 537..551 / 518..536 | -1.9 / 333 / 290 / 224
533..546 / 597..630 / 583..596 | 1.2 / 251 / 255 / 296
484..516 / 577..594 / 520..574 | 9.6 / 324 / 221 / 219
